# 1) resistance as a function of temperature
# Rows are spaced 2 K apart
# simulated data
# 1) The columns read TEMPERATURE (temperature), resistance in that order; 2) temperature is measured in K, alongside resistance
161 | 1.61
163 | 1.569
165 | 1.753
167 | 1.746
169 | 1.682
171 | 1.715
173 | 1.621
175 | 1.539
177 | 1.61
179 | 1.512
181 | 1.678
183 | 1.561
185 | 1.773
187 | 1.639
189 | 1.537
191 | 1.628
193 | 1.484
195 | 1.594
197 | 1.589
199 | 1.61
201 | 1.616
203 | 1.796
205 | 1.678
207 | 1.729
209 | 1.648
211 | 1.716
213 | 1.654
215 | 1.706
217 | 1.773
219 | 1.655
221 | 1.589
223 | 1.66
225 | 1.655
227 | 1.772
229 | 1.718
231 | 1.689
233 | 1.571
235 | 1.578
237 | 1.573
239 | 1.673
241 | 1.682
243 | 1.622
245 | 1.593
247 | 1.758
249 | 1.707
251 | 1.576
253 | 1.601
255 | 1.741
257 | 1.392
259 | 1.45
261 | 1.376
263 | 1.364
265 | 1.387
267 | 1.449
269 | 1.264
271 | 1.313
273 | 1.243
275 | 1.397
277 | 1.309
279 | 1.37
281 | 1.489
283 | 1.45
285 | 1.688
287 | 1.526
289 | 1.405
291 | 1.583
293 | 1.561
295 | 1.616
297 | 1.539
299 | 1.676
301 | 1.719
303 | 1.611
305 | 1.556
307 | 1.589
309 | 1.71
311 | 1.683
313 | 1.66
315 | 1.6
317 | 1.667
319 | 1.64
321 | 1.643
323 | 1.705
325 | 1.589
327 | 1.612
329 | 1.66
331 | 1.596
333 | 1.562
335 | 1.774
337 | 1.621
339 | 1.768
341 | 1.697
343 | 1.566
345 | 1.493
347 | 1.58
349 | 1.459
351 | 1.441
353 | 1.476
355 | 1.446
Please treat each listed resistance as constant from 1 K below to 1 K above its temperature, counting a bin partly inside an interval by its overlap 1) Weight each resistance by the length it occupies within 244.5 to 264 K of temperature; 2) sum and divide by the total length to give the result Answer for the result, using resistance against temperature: 1.55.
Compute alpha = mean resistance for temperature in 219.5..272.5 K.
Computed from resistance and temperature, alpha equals 1.57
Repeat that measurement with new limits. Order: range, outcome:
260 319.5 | 1.51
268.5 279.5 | 1.32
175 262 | 1.63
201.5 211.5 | 1.71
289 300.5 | 1.58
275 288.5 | 1.46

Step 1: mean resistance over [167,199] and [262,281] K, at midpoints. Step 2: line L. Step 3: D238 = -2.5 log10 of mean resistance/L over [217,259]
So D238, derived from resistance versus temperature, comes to -0.13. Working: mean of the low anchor 1.61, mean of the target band 1.64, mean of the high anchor 1.35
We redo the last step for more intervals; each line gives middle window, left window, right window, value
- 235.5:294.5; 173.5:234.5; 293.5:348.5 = 0.094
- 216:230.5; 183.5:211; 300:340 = -0.030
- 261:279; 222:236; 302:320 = 0.222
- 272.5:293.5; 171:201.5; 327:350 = 0.108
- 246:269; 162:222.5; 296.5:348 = 0.086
